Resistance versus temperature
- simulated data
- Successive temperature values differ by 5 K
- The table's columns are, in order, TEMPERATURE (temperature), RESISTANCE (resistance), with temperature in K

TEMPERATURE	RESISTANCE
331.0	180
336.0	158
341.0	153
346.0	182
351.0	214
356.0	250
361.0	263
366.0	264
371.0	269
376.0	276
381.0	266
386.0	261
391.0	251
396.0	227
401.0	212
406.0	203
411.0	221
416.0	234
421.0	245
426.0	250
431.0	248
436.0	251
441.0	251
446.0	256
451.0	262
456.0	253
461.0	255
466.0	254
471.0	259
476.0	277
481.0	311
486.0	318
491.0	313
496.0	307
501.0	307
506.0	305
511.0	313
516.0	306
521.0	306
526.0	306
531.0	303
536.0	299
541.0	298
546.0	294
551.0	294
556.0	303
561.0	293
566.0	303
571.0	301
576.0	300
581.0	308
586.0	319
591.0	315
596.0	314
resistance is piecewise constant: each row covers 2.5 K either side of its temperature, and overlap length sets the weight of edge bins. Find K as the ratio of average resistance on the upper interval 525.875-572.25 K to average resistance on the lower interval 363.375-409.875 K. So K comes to 1.2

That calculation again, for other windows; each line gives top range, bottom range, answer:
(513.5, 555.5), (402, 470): 1.23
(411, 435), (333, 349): 1.46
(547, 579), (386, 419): 1.31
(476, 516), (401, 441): 1.31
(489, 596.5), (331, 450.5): 1.30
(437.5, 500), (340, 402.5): 1.15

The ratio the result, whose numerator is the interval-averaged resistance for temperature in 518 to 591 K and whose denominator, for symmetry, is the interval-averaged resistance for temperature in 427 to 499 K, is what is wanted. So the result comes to 1.11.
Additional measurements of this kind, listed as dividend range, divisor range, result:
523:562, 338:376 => 1.30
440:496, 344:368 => 1.17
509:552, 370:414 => 1.25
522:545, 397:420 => 1.37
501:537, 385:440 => 1.29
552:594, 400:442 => 1.30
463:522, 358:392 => 1.12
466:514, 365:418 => 1.23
